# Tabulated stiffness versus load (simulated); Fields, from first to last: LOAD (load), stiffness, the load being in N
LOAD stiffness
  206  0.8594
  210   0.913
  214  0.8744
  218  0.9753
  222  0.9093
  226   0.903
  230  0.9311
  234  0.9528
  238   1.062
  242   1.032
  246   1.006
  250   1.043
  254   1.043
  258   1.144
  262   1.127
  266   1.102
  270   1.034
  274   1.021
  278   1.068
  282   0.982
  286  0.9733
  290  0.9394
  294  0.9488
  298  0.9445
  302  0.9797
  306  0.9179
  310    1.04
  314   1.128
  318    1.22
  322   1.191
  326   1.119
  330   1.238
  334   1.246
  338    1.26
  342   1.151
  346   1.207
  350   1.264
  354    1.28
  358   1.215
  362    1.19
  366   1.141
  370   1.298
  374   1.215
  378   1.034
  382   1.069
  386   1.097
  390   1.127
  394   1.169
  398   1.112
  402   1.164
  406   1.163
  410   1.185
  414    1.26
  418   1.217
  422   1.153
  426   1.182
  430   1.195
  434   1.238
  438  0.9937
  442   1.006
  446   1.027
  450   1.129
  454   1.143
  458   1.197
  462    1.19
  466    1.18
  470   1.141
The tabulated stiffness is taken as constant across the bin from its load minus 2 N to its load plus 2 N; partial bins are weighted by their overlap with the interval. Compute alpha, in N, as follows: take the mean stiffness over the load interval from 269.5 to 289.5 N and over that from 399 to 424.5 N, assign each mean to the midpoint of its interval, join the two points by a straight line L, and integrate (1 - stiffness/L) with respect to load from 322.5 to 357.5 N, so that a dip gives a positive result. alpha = -4.1 N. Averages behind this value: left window 1.01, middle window 1.22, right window 1.19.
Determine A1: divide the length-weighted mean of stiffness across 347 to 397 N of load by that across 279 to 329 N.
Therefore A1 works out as 1.1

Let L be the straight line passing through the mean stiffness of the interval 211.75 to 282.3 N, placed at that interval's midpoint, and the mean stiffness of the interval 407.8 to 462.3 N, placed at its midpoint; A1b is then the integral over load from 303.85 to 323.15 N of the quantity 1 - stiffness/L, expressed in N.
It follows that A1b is -0.6 N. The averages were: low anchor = 1.01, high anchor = 1.15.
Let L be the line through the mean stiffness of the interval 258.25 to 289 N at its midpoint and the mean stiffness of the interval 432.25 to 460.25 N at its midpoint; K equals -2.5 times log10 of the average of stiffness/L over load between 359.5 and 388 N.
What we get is -0.07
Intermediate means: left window 1.05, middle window 1.15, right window 1.1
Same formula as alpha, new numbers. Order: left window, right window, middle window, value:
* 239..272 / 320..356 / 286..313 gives 4.2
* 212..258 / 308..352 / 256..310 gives 3.4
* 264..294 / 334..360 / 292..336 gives 1.5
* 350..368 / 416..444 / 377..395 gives 1.3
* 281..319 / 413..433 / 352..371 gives -2.1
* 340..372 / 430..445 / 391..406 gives 0.0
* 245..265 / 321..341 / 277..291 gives 1.7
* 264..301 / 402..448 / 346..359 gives -2.1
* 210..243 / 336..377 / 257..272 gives -1.0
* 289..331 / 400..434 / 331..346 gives -1.7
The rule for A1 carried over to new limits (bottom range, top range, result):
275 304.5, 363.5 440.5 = 1.18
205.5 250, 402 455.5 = 1.20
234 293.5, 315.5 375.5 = 1.17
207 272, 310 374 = 1.20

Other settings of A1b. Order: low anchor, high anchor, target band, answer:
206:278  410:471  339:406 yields -4.4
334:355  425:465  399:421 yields -0.5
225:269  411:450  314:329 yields -1.3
